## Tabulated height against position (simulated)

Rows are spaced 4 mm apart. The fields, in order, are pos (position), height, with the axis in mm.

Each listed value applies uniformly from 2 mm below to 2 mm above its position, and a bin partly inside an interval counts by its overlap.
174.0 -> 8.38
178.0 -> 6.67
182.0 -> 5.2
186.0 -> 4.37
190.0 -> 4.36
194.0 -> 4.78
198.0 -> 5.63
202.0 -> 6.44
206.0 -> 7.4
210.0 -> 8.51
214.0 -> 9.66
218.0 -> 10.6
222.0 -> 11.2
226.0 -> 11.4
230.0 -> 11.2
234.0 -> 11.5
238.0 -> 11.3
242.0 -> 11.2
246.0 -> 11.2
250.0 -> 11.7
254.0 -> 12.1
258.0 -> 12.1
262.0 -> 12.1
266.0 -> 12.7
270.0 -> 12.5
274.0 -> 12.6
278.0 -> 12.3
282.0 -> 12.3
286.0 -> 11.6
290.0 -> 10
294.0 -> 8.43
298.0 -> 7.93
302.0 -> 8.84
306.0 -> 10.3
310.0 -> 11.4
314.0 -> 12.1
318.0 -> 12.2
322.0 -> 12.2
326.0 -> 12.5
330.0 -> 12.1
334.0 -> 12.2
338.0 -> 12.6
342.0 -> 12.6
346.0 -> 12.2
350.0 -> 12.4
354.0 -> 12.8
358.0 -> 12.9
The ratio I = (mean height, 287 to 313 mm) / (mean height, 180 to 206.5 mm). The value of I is 1.81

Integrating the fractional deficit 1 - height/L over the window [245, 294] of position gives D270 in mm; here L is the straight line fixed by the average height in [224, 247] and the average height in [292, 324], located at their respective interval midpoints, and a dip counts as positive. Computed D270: -4.1 mm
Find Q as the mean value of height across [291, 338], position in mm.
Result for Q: 11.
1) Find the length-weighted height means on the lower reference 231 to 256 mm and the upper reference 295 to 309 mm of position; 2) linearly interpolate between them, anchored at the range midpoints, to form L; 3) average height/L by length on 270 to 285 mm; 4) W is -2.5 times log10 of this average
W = -0.22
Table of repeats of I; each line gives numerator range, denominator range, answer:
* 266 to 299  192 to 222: 1.43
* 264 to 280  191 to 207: 2.13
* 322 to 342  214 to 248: 1.11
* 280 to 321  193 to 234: 1.18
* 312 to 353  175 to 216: 1.94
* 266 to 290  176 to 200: 2.34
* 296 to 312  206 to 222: 1.01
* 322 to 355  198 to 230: 1.35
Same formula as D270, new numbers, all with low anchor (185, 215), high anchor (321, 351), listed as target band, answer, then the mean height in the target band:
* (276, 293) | -2.21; 11.4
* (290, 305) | 2.69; 8.74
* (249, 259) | -3.72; 12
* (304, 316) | -0.06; 11.3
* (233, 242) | -3.75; 11.3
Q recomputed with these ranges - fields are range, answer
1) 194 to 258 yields 9.97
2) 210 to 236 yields 10.7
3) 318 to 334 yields 12.2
